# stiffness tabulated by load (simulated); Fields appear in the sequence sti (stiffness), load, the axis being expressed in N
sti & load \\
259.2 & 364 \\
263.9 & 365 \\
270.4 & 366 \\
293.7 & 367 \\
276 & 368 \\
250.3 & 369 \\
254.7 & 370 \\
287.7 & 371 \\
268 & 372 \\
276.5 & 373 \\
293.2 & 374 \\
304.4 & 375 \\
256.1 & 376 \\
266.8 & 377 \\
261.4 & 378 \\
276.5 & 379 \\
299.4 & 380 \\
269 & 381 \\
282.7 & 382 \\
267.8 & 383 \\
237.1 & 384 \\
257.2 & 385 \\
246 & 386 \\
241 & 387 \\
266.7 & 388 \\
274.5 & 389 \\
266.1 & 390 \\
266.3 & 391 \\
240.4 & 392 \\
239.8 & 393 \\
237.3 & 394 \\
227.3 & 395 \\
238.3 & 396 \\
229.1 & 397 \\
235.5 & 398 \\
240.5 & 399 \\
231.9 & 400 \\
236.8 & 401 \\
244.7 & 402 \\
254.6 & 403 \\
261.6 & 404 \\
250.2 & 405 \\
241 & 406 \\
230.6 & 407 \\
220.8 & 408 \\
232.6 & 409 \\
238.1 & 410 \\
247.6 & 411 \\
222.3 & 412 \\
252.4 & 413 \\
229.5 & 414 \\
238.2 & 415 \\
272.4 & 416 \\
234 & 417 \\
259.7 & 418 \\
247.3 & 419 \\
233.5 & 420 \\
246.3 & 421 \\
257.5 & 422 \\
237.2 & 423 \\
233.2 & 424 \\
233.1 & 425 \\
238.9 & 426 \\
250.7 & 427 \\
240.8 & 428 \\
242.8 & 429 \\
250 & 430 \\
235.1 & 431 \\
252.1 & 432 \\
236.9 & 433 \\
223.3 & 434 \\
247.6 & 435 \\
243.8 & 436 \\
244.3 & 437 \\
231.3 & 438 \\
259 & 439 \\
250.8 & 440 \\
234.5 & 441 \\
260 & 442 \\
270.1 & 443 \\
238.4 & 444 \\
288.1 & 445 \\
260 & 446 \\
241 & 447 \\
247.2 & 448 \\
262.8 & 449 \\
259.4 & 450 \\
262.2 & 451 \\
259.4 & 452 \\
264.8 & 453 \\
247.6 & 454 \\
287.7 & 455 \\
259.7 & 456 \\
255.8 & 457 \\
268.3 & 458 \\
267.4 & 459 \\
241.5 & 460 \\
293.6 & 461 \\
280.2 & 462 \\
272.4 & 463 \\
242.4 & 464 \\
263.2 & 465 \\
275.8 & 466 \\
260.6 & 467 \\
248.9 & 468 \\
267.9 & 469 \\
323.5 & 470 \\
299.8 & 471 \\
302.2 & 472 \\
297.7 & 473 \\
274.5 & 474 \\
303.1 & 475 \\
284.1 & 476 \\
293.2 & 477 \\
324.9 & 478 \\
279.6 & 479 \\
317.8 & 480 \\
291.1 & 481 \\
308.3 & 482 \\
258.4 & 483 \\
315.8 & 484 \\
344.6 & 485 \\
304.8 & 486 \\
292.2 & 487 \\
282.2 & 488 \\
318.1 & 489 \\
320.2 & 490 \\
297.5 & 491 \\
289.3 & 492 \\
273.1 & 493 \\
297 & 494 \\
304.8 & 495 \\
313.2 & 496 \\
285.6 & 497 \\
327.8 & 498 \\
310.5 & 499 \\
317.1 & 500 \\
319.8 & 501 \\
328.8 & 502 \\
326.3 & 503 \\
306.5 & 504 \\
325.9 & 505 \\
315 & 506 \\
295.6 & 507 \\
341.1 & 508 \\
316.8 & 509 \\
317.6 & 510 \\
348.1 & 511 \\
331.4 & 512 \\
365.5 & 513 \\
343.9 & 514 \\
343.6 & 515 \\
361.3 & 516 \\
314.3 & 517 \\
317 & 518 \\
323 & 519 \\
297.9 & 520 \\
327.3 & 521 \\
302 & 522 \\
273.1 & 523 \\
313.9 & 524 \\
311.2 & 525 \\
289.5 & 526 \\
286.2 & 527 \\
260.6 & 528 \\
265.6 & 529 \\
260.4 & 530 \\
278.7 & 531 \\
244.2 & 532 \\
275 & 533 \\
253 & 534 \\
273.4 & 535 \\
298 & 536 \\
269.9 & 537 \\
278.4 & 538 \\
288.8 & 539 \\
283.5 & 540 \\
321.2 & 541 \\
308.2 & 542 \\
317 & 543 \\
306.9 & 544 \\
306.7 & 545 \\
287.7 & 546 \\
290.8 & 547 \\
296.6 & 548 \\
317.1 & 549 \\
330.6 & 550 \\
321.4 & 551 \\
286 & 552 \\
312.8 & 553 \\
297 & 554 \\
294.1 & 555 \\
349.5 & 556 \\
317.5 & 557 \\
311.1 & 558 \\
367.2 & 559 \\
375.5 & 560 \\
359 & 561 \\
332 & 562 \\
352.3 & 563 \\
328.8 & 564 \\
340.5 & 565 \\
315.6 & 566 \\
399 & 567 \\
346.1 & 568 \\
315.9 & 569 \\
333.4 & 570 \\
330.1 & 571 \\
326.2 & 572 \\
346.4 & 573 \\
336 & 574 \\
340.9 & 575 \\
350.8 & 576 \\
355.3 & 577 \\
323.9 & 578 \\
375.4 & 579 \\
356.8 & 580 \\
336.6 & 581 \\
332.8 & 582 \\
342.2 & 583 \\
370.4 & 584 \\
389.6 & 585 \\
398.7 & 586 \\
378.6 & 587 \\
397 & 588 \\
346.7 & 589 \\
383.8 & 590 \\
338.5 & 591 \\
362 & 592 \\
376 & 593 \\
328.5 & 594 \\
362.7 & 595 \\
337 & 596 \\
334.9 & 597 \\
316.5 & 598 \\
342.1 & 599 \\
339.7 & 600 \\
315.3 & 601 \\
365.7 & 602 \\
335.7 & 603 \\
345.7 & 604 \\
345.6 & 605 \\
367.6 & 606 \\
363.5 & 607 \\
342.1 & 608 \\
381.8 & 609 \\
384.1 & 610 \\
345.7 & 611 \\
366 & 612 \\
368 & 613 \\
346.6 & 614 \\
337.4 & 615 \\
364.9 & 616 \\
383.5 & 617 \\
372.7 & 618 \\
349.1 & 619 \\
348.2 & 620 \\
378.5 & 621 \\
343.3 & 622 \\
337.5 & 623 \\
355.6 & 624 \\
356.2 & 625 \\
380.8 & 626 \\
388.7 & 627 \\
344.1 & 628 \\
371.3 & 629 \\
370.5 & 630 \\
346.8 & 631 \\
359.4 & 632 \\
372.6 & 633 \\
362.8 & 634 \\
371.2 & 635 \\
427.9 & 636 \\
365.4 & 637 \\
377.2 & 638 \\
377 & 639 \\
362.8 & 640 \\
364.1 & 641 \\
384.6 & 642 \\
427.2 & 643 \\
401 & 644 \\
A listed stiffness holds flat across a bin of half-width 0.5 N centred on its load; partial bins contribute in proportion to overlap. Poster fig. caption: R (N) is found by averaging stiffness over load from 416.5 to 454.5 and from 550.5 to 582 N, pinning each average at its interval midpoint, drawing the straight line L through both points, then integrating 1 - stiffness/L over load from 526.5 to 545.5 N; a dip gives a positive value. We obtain 2.00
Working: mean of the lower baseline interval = 248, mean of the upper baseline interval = 336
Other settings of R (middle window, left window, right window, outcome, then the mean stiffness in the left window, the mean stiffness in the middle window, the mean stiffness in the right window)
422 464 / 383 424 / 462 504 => 2.7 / 244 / 253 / 296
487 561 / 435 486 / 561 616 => 0.8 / 273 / 307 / 351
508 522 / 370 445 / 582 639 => -1.0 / 250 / 331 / 360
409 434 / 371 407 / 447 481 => 2.1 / 257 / 242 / 275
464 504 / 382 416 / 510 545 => -2.2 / 245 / 298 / 301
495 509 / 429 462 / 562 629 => -1.2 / 255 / 316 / 353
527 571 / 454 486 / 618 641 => 2.2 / 284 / 309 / 366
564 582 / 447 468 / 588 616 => -0.4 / 263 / 342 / 352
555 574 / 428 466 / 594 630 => -0.8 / 255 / 340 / 355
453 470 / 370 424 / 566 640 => 1.1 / 252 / 266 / 357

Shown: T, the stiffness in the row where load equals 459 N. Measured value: 267.4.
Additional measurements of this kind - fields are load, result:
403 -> 254.6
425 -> 233.1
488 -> 282.2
